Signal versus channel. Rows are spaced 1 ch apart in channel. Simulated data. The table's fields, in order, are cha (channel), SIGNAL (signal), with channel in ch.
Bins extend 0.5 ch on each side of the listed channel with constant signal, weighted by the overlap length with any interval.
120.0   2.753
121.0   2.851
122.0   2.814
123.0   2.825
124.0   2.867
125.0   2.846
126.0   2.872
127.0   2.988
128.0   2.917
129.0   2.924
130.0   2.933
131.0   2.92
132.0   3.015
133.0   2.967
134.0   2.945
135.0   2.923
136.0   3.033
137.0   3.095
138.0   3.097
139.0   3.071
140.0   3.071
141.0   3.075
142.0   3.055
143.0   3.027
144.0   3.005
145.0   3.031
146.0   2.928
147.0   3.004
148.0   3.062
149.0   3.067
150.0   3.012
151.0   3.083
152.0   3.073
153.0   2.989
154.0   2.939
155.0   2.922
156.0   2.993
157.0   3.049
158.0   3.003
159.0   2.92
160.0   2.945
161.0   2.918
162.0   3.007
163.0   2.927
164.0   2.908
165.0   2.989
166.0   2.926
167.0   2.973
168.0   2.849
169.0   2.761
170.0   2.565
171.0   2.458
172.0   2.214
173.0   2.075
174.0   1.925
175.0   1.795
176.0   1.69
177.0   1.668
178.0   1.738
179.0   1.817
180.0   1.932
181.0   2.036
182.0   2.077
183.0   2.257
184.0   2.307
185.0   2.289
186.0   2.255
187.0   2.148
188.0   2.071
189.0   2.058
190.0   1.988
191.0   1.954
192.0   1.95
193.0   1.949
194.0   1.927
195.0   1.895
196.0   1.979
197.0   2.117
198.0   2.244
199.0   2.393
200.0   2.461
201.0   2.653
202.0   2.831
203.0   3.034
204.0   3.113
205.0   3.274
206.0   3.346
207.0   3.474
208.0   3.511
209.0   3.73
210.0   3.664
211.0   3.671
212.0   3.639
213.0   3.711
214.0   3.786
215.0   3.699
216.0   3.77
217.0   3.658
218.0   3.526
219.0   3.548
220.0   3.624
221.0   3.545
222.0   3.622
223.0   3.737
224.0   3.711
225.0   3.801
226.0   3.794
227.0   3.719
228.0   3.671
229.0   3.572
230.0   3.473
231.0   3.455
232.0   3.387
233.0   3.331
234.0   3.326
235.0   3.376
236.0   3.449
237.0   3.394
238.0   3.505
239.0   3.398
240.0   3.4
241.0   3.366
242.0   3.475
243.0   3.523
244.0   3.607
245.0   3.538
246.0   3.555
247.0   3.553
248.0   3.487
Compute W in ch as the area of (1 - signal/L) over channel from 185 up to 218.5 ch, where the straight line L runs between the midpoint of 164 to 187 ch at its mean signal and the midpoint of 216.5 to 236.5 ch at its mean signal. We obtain 1.68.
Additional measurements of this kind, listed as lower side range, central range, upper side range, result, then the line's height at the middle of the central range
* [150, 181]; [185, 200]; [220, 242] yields 4.5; 2.98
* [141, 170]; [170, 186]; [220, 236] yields 5.6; 3.16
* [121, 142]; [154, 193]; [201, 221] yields 9.9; 3.24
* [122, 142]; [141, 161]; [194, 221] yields 0.0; 3.01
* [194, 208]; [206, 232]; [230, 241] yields -5.0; 3.06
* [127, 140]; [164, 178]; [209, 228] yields 3.9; 3.29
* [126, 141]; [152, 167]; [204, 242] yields 0.9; 3.15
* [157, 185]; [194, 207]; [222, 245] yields 1.5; 2.95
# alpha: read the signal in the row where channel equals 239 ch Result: 3.398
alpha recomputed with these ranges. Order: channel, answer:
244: 3.607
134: 2.945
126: 2.872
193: 1.949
